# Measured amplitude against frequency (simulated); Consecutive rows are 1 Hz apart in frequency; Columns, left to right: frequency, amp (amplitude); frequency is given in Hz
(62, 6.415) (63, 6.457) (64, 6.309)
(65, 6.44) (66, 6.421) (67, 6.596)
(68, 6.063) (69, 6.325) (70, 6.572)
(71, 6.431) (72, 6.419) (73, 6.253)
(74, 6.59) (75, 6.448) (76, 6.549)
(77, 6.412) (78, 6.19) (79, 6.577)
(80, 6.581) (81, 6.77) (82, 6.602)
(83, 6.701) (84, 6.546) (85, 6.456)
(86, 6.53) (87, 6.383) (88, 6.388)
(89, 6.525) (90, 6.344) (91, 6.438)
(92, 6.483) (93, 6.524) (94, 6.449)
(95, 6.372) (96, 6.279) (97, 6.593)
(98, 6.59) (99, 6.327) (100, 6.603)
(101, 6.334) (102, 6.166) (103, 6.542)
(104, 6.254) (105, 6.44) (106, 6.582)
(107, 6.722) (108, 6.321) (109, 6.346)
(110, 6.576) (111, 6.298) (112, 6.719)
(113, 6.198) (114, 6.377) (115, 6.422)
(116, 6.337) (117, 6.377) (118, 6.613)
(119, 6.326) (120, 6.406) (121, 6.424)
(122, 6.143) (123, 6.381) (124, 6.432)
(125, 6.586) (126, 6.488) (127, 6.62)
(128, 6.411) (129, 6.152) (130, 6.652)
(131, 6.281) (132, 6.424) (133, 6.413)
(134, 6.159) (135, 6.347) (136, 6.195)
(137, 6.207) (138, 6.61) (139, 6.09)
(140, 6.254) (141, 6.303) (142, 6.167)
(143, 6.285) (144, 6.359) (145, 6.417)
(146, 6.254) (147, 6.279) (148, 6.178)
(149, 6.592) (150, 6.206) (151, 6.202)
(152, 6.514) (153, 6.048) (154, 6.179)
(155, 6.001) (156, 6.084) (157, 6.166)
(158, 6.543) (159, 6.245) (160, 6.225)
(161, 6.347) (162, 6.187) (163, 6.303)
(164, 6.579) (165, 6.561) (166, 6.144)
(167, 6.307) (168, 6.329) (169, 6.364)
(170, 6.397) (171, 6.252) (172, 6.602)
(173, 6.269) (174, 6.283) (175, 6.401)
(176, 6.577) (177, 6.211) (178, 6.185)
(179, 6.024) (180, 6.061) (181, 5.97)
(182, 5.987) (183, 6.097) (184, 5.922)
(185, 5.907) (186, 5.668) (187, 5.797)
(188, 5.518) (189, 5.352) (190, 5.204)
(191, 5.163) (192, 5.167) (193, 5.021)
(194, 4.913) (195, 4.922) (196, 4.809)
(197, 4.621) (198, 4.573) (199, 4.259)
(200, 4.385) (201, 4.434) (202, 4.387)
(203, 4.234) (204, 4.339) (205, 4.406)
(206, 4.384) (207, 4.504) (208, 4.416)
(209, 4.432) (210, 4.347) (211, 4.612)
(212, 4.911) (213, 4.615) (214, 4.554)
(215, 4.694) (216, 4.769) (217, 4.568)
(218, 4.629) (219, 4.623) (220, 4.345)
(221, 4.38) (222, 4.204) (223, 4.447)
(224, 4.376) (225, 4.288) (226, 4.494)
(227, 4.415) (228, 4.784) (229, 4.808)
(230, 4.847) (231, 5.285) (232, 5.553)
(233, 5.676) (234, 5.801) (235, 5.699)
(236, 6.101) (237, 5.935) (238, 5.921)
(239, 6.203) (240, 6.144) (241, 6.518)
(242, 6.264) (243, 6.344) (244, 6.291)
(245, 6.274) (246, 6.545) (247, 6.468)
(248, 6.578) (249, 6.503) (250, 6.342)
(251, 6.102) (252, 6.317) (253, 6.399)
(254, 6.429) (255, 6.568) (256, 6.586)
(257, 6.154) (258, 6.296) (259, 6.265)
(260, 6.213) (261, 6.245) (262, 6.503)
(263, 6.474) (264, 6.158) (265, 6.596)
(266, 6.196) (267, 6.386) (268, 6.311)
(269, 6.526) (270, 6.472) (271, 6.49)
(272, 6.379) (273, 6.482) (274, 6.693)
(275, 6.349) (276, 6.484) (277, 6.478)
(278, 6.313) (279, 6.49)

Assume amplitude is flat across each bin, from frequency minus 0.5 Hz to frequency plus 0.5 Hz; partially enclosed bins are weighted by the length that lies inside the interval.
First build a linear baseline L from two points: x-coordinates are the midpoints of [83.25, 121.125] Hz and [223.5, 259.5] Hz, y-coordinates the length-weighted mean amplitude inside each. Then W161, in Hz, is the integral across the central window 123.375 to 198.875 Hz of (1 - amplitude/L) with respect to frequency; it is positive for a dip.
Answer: 1.5 Hz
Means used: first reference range 6.44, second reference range 5.88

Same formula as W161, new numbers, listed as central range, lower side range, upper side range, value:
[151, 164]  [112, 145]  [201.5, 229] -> -1.2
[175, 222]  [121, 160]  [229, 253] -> 8.7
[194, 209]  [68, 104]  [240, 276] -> 4.5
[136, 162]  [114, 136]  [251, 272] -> 0.5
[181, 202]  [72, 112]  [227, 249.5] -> 3.1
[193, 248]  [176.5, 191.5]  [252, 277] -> 9.6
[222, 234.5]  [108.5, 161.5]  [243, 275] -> 3.0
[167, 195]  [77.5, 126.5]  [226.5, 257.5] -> 1.3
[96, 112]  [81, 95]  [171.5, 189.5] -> -0.1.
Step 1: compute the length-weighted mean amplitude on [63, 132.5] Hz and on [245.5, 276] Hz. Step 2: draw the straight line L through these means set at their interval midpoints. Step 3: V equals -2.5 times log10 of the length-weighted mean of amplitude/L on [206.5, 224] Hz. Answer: 0.378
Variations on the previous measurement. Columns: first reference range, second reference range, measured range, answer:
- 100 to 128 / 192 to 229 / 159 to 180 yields -0.18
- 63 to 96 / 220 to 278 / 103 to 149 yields -0.01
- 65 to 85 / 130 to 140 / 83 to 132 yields -0.01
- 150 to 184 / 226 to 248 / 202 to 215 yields 0.31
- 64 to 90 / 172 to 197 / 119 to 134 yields -0.05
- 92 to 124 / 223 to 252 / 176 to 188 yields 0.01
